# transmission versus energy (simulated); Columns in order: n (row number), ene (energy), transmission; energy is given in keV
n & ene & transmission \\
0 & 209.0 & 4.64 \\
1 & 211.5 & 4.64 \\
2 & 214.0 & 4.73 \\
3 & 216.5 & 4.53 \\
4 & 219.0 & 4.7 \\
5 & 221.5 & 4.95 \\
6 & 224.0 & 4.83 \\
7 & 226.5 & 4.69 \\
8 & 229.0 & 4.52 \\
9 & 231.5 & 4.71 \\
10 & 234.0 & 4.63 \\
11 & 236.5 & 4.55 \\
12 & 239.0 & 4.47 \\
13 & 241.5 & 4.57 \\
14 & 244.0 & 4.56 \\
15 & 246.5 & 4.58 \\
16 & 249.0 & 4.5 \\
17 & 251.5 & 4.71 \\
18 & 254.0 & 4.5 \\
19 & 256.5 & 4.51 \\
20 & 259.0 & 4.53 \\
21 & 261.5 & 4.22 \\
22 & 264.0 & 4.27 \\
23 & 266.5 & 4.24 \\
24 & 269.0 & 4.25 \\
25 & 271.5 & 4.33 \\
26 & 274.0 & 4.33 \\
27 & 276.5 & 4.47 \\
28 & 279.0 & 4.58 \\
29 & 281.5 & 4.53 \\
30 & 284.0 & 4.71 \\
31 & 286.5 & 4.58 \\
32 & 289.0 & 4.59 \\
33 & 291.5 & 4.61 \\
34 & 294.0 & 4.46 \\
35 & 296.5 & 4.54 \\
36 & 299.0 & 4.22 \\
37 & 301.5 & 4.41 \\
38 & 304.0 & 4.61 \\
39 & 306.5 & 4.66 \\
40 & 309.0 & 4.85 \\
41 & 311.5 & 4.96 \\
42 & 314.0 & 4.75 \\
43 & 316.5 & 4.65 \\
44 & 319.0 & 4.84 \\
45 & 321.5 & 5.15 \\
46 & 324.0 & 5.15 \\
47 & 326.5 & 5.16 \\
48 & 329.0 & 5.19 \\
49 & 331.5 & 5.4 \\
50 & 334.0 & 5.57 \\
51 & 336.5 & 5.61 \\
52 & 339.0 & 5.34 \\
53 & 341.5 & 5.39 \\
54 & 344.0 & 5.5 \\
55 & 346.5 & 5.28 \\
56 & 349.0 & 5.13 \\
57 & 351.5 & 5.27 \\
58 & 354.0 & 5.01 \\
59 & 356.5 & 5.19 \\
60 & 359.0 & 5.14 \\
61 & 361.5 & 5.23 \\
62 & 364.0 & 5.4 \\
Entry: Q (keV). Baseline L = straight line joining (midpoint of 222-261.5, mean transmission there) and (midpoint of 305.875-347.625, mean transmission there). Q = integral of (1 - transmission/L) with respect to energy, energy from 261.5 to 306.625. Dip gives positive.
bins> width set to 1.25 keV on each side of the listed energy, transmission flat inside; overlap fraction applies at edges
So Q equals 3.8 keV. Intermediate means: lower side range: 4.59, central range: 4.45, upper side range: 5.15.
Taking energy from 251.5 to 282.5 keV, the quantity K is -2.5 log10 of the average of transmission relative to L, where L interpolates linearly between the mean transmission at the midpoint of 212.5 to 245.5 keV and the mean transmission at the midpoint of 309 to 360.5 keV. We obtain 0.10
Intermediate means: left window 4.65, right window 5.18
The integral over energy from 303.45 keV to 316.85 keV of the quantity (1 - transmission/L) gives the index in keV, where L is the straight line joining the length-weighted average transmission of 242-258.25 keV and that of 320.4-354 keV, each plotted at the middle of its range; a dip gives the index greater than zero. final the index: 0.8 keV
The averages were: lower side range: 4.56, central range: 4.76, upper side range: 5.31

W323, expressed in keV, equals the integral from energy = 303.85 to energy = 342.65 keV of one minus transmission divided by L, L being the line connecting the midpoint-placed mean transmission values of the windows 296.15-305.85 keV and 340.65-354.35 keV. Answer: -2.0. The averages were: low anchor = 4.45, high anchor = 5.28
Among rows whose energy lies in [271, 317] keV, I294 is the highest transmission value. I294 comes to 4.96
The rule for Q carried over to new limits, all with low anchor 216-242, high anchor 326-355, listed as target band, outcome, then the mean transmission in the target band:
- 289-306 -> 1.93 keV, 4.49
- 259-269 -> 1.20 keV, 4.28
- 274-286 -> 1.00 keV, 4.55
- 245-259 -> 0.69 keV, 4.56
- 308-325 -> 0.92 keV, 4.9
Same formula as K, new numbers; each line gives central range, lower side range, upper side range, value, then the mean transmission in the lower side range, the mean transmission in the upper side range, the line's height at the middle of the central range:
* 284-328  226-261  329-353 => 0.081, 4.56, 5.37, 5.08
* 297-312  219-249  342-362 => 0.089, 4.64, 5.22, 4.99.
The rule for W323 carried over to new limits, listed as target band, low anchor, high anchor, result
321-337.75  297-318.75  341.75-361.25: -1.3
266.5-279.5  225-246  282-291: 0.7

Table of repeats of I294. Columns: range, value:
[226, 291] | 4.71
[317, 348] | 5.61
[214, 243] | 4.95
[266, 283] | 4.58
